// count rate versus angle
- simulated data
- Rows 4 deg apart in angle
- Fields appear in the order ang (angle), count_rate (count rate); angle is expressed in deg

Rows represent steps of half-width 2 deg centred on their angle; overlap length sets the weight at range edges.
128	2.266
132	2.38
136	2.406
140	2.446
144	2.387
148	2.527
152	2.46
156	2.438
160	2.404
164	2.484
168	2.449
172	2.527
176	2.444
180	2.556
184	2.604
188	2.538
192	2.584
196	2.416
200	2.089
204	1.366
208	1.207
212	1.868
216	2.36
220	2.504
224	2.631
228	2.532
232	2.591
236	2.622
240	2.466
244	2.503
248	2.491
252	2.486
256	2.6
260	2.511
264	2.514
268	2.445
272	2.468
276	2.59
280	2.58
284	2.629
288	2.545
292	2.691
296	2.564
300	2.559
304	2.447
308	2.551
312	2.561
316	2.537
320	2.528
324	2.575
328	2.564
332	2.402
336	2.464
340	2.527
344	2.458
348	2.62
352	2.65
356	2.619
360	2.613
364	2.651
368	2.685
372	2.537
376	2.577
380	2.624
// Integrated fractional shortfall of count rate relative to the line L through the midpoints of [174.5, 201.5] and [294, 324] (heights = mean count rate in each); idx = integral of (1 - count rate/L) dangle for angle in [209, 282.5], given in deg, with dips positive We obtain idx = 0.9 deg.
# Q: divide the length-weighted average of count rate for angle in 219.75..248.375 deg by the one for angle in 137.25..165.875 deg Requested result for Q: 1.04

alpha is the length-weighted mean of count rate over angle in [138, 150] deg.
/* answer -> 2.45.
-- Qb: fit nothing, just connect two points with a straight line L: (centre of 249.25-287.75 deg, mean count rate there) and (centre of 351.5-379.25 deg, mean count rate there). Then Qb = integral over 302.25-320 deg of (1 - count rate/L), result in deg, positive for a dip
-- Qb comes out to 0.3 deg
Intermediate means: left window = 2.54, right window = 2.62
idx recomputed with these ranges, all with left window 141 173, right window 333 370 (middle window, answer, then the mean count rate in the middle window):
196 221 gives 5.8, 1.92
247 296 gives -0.3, 2.55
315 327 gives 0.1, 2.55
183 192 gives -0.3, 2.57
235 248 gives 0.0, 2.52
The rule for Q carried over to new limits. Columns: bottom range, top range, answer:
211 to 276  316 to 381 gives 1.03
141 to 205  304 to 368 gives 1.06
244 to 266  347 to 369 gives 1.05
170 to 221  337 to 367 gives 1.16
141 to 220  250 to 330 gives 1.10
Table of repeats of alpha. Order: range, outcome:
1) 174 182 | 2.5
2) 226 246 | 2.54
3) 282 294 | 2.62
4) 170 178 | 2.49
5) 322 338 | 2.5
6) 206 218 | 1.81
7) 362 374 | 2.62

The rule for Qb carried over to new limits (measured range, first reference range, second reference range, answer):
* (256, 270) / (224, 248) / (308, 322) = 0.2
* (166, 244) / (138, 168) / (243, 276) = 4.4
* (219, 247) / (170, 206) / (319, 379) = -1.6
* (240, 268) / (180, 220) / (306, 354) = -2.4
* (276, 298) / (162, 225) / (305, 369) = -1.2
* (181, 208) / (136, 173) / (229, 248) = 3.2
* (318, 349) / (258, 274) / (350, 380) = 0.8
